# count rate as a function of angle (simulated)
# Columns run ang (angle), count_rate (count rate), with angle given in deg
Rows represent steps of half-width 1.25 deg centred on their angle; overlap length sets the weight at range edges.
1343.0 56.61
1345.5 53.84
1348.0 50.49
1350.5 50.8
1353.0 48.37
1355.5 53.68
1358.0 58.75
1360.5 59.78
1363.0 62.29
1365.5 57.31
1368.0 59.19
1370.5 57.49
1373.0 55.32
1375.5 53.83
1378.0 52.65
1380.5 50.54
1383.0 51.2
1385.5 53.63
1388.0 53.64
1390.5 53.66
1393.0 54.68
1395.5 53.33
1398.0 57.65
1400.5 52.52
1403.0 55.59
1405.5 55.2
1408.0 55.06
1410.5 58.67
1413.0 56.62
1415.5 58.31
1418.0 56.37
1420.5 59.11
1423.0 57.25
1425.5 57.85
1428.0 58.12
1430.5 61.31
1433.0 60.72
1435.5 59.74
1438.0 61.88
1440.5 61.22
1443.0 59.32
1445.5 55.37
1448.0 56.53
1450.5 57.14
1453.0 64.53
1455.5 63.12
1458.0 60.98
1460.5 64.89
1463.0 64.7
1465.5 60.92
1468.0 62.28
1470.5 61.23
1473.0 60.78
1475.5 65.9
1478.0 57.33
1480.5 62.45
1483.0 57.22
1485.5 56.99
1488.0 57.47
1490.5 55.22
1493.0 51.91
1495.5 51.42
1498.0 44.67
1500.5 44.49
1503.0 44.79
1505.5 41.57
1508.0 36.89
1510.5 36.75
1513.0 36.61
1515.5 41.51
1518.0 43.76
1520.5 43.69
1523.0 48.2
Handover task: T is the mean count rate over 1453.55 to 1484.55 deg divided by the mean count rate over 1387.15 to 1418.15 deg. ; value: 1.11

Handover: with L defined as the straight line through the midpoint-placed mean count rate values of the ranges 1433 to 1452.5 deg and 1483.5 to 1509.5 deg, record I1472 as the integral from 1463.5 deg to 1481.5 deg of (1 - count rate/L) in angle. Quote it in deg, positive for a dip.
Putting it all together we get -2.8 deg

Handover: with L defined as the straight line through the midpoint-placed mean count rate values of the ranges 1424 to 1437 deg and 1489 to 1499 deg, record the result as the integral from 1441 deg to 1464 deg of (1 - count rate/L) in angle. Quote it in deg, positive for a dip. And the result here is -1.7 deg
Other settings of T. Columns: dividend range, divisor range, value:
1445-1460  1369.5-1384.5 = 1.12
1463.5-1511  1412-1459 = 0.91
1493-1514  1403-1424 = 0.75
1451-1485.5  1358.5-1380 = 1.08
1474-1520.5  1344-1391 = 0.90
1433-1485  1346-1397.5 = 1.11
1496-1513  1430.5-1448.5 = 0.70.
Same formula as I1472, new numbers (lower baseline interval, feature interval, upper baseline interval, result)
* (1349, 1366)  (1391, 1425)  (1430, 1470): 1.4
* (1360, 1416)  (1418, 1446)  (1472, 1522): -3.3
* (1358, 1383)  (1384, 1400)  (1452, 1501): 0.7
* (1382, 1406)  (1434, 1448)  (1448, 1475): 0.1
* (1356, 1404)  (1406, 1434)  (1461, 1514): -1.8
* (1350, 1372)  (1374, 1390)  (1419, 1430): 1.3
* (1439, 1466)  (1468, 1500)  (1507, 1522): -4.1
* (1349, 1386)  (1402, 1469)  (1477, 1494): -3.8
